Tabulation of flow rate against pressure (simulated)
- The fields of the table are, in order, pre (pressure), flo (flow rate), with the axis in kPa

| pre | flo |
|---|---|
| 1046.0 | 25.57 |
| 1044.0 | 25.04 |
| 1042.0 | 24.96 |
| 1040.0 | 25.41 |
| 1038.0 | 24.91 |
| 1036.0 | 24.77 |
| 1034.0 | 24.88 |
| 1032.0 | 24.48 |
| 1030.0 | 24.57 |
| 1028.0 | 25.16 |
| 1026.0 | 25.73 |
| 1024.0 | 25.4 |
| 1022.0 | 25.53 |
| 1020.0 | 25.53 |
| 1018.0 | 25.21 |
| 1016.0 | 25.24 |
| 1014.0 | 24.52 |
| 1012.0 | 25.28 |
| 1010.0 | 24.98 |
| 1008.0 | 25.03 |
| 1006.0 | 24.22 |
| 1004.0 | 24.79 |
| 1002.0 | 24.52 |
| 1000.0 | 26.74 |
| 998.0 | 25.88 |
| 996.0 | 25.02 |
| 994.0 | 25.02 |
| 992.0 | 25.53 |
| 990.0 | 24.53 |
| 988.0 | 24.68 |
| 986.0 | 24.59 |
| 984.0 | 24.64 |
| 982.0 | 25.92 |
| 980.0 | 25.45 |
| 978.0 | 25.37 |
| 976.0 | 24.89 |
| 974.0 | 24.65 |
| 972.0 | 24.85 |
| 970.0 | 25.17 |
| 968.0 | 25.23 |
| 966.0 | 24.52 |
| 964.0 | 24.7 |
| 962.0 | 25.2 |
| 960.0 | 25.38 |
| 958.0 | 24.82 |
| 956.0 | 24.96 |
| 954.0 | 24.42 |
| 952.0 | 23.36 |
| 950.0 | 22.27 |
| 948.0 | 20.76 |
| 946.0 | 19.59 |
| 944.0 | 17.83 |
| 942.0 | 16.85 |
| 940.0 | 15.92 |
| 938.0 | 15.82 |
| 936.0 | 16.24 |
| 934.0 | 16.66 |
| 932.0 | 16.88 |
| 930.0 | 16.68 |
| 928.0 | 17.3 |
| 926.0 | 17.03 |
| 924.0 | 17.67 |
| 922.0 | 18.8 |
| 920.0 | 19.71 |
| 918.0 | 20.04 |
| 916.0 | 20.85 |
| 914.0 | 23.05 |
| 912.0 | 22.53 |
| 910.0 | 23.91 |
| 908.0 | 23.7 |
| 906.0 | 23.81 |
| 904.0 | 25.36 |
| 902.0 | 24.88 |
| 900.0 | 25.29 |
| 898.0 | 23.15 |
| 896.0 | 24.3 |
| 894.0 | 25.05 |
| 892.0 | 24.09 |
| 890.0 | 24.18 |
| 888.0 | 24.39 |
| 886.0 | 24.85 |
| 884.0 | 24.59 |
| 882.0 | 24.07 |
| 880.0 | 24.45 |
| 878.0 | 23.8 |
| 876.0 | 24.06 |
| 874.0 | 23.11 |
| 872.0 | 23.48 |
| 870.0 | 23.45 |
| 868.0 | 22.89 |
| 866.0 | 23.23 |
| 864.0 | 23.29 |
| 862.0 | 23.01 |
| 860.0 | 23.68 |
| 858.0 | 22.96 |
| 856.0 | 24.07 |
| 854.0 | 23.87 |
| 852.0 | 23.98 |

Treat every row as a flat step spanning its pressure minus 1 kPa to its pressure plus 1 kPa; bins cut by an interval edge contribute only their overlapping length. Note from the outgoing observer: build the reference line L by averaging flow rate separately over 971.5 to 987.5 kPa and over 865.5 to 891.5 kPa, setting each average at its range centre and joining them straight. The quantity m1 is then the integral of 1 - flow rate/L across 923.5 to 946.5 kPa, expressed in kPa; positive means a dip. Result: 7.10 kPa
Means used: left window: 23.9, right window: 25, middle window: 17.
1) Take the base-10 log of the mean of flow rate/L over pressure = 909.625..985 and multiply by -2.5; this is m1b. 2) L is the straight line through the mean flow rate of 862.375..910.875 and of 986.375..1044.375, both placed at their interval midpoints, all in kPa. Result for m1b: 0.14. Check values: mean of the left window 24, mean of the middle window 21.6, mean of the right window 25.1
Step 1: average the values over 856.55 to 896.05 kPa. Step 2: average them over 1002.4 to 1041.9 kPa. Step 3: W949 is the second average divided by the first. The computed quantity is 1.0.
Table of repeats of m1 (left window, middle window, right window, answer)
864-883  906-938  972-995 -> 6.3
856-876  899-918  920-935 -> -4.2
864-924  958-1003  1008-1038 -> -1.1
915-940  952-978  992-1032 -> -4.8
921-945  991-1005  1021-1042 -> -1.9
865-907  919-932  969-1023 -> 3.5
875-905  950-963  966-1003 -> 0.2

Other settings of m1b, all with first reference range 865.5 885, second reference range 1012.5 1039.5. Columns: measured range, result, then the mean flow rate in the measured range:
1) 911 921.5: 0.143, 21.1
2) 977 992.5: -0.016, 25.1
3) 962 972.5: -0.016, 24.9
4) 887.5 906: -0.025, 24.5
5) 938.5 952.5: 0.256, 19.2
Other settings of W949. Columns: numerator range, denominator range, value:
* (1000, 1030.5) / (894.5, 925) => 1.12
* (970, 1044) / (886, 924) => 1.09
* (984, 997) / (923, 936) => 1.47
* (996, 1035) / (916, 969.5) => 1.23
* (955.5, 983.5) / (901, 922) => 1.11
